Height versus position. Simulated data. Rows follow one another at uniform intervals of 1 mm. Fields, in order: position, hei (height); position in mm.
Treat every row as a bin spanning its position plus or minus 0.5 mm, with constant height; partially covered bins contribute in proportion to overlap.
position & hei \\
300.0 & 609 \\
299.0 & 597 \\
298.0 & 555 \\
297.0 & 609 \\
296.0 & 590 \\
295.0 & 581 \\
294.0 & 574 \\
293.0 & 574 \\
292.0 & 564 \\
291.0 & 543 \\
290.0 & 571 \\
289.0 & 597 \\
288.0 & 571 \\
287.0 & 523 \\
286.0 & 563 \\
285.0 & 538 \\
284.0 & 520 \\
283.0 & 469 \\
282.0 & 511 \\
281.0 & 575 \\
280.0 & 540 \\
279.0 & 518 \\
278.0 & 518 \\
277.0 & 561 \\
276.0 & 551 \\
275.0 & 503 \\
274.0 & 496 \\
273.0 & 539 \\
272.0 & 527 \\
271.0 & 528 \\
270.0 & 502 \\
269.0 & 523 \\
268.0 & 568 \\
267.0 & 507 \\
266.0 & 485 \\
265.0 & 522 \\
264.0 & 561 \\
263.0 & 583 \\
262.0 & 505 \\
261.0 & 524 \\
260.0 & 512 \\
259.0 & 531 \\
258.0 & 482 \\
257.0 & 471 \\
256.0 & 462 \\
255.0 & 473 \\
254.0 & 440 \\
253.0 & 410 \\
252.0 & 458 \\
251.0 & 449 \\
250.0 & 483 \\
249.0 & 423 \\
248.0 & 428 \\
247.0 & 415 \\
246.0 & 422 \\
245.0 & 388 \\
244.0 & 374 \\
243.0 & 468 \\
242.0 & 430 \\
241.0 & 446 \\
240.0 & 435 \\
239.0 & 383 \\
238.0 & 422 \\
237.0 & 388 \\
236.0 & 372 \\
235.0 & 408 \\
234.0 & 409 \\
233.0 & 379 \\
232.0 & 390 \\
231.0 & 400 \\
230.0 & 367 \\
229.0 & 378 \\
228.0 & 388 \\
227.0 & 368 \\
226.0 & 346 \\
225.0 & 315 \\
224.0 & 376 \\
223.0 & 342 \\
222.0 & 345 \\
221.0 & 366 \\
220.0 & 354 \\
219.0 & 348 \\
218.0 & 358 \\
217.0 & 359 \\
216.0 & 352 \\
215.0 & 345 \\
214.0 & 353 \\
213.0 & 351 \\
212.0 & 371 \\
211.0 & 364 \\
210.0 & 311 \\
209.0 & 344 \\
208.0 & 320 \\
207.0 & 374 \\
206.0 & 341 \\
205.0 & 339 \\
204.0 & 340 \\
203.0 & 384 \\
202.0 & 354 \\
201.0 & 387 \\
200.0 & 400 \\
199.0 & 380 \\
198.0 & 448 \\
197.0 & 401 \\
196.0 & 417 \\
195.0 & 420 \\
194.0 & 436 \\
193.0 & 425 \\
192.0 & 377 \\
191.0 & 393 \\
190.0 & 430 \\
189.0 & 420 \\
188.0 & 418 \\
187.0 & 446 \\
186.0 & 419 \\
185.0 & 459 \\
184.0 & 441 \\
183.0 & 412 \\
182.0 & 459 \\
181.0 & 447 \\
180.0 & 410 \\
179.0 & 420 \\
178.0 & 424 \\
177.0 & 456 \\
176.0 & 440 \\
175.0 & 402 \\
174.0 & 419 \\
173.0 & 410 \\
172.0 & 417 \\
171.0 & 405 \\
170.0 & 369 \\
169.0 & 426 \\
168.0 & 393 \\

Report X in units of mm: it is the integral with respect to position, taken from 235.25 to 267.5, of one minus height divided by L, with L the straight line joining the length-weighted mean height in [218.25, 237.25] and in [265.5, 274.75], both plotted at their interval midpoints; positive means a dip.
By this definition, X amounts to -0.3 mm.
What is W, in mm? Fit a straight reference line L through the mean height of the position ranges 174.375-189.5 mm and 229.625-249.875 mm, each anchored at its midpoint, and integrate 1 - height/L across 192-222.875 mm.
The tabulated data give 3.8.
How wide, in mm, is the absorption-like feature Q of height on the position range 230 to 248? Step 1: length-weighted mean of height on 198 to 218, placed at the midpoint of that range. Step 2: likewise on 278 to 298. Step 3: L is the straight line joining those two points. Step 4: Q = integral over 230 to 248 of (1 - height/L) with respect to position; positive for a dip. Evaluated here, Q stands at 1.1 mm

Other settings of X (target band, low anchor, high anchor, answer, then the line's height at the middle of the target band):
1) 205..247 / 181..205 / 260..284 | 7.78 mm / 459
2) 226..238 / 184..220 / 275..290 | 1.51 mm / 441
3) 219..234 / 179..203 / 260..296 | 3.23 mm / 466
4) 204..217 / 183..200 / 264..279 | 2.85 mm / 445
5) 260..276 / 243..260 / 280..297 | -0.99 mm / 495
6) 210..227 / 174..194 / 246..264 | 3.69 mm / 450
